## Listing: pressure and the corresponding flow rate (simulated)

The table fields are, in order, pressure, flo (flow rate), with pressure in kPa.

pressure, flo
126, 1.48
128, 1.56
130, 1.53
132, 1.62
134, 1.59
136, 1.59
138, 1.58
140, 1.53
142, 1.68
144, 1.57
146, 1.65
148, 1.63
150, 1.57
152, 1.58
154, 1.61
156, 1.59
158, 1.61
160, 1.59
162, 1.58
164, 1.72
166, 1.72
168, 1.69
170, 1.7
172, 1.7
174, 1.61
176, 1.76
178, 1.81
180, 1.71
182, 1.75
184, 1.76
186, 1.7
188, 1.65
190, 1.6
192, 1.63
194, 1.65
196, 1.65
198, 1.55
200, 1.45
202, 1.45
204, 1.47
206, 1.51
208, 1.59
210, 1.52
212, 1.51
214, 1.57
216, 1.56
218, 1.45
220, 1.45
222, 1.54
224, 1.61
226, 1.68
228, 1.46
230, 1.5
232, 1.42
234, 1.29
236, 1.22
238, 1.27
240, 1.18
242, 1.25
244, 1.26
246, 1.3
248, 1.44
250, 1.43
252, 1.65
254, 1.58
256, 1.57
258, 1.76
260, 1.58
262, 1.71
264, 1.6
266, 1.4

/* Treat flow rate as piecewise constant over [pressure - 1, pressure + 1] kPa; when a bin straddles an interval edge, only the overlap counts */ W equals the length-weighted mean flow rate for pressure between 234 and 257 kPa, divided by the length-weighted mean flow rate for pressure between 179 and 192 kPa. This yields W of 0.81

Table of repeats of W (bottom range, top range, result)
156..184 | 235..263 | 0.86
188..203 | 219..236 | 0.94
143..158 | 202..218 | 0.95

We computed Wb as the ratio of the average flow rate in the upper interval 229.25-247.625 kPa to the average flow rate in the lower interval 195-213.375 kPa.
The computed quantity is 0.9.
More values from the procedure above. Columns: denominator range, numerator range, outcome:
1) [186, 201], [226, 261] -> 0.89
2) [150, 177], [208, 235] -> 0.92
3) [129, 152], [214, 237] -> 0.93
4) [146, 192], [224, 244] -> 0.82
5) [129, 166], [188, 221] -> 0.96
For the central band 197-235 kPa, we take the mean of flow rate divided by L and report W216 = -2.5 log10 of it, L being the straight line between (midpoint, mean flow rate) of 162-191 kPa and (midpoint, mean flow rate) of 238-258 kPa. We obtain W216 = 0.03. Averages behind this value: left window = 1.7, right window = 1.42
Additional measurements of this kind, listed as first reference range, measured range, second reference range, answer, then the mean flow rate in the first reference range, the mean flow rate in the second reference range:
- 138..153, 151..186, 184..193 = -0.03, 1.6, 1.66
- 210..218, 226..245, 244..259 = 0.14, 1.53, 1.51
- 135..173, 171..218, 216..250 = -0.07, 1.63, 1.4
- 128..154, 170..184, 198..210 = -0.12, 1.59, 1.5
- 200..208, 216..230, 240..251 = -0.09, 1.49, 1.32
